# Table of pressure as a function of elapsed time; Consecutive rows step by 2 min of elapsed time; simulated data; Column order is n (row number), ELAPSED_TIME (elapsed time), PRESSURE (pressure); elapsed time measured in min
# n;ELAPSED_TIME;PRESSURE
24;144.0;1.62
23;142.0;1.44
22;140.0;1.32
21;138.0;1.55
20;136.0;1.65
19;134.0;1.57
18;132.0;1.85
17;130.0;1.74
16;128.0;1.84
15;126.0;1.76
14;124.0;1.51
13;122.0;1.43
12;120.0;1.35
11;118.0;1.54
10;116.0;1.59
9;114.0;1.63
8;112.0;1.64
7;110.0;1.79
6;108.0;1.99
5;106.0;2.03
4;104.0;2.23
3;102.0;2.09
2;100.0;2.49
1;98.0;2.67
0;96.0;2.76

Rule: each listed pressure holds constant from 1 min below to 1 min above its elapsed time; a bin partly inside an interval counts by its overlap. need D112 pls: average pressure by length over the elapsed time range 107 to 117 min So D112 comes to 1.73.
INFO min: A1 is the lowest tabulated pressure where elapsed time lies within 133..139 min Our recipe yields 1.55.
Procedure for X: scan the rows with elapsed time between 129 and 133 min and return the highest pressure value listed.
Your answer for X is 1.85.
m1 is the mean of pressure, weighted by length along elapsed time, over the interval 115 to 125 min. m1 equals 1.48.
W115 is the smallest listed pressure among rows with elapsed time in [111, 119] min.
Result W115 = 1.54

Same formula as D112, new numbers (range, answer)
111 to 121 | 1.55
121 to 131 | 1.66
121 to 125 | 1.47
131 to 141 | 1.59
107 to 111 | 1.89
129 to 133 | 1.79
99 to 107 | 2.21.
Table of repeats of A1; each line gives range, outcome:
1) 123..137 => 1.51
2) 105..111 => 1.79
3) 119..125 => 1.35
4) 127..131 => 1.74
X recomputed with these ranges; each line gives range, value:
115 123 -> 1.59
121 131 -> 1.84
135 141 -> 1.65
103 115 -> 2.23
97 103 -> 2.67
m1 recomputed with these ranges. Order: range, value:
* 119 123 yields 1.39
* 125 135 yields 1.75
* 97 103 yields 2.42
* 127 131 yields 1.79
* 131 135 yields 1.71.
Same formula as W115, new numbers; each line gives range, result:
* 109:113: 1.64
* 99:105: 2.09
